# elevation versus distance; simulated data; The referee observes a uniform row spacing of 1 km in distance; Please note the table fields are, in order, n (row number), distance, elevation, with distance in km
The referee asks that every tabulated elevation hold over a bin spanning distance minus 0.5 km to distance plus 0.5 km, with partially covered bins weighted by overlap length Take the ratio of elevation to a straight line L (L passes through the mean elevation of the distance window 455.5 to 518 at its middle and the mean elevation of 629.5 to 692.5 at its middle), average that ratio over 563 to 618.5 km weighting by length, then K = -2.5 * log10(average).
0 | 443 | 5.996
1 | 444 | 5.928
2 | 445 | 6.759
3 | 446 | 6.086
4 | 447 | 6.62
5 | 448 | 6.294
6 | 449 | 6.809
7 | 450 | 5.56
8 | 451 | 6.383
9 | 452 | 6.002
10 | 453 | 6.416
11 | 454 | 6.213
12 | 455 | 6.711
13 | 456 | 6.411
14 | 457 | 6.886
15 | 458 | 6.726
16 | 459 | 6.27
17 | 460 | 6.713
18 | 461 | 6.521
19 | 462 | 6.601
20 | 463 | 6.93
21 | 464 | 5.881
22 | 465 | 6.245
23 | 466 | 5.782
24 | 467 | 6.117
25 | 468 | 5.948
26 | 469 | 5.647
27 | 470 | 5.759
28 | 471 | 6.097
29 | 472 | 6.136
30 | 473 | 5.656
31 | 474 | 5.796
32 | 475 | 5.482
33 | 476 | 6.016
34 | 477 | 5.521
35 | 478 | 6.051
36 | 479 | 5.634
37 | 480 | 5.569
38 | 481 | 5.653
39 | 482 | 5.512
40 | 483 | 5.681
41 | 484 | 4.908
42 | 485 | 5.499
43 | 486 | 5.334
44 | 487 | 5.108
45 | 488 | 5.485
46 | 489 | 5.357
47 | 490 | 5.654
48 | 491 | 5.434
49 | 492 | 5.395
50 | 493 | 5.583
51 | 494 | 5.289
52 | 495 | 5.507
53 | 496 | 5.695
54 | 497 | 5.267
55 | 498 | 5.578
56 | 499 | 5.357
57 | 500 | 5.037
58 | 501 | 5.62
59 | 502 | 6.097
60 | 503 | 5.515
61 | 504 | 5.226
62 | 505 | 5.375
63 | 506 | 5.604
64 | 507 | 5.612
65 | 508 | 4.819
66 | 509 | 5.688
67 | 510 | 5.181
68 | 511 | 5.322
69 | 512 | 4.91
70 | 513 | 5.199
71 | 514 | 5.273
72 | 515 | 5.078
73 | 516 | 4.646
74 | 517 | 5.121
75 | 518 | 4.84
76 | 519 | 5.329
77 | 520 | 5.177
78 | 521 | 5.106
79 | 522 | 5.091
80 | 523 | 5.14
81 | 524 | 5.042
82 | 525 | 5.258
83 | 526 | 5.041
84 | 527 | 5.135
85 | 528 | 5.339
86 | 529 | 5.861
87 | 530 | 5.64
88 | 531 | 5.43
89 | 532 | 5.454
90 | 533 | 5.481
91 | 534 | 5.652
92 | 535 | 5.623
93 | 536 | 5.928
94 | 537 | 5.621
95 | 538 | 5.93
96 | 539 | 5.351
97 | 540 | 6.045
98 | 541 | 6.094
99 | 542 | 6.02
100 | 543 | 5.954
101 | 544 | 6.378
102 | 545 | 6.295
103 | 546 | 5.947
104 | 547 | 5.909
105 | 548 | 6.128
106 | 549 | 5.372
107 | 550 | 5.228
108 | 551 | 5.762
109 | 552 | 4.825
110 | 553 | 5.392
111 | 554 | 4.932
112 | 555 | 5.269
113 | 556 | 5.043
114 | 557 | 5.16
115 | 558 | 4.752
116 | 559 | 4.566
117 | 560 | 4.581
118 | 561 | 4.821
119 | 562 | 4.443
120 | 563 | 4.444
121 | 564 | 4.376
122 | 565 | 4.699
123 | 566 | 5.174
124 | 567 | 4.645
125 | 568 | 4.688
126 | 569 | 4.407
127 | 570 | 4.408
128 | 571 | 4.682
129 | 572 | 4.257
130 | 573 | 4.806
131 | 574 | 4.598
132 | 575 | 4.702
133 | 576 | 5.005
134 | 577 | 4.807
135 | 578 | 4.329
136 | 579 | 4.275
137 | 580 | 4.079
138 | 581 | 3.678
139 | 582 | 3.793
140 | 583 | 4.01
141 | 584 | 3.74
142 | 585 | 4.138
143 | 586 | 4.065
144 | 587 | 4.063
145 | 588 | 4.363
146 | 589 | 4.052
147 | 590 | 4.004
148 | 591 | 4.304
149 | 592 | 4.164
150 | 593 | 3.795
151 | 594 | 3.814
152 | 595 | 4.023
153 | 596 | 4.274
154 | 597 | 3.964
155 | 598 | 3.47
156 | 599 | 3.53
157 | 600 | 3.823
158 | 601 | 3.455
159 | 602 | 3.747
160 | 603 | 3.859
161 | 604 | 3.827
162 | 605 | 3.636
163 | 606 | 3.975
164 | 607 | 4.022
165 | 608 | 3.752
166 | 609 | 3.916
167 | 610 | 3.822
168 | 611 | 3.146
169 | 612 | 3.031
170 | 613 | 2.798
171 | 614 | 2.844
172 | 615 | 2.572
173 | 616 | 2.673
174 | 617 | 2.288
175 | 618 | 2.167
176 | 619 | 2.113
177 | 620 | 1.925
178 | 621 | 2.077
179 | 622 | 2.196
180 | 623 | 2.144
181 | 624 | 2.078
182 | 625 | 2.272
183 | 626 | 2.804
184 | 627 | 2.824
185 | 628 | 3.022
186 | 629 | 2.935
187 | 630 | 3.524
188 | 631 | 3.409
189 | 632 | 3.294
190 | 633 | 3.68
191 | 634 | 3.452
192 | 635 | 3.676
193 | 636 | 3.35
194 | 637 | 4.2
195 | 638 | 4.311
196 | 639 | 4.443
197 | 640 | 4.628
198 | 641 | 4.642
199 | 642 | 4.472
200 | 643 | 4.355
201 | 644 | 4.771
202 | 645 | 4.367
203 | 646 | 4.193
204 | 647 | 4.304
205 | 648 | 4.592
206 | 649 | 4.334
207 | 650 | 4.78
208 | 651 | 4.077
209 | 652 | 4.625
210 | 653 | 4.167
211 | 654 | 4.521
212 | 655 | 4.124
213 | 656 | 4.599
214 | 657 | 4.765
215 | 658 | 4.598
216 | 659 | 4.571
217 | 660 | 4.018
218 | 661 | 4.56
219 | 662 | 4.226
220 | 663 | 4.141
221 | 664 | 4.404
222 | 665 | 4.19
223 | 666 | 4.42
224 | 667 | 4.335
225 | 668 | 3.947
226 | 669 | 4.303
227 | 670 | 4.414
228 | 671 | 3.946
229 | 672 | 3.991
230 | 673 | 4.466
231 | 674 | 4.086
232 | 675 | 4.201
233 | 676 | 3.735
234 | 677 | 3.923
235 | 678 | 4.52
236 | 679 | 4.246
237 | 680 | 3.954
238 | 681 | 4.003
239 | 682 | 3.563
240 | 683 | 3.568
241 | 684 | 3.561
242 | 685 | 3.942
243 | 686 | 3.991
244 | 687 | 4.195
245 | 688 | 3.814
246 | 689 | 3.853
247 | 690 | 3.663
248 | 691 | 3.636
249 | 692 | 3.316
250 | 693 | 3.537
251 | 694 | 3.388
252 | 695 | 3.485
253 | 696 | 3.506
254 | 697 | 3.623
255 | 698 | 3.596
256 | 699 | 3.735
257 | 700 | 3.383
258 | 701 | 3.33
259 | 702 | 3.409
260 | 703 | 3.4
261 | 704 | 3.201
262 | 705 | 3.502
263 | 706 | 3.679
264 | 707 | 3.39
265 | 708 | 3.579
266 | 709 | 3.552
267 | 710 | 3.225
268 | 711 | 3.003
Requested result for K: 0.20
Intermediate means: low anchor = 5.65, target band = 3.94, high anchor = 4.13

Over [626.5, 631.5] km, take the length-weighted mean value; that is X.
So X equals 3.14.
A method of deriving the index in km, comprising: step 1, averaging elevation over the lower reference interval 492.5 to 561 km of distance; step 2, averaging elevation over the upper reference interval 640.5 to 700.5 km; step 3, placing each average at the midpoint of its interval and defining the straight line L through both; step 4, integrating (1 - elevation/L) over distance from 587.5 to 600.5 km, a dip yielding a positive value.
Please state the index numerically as 2.2 km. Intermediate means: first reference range 5.4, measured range 3.97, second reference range 4.1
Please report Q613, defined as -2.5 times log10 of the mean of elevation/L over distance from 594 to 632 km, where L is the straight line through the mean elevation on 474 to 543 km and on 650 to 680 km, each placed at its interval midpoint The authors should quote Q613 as 0.43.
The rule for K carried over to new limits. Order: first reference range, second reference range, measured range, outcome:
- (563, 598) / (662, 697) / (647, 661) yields -0.10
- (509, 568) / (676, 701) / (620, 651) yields 0.18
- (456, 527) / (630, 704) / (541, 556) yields -0.12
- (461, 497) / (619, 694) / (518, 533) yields -0.01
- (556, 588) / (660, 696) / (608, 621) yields 0.47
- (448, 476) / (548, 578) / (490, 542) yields 0.01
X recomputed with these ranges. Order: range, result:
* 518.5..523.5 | 5.17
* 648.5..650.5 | 4.56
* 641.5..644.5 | 4.53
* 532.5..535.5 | 5.59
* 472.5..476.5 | 5.74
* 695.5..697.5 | 3.56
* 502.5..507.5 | 5.47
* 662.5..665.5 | 4.25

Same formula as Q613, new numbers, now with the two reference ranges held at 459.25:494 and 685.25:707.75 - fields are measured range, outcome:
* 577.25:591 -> 0.158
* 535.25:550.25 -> -0.152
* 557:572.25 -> 0.064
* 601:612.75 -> 0.215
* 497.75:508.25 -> 0.013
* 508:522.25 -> 0.055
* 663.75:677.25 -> -0.089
